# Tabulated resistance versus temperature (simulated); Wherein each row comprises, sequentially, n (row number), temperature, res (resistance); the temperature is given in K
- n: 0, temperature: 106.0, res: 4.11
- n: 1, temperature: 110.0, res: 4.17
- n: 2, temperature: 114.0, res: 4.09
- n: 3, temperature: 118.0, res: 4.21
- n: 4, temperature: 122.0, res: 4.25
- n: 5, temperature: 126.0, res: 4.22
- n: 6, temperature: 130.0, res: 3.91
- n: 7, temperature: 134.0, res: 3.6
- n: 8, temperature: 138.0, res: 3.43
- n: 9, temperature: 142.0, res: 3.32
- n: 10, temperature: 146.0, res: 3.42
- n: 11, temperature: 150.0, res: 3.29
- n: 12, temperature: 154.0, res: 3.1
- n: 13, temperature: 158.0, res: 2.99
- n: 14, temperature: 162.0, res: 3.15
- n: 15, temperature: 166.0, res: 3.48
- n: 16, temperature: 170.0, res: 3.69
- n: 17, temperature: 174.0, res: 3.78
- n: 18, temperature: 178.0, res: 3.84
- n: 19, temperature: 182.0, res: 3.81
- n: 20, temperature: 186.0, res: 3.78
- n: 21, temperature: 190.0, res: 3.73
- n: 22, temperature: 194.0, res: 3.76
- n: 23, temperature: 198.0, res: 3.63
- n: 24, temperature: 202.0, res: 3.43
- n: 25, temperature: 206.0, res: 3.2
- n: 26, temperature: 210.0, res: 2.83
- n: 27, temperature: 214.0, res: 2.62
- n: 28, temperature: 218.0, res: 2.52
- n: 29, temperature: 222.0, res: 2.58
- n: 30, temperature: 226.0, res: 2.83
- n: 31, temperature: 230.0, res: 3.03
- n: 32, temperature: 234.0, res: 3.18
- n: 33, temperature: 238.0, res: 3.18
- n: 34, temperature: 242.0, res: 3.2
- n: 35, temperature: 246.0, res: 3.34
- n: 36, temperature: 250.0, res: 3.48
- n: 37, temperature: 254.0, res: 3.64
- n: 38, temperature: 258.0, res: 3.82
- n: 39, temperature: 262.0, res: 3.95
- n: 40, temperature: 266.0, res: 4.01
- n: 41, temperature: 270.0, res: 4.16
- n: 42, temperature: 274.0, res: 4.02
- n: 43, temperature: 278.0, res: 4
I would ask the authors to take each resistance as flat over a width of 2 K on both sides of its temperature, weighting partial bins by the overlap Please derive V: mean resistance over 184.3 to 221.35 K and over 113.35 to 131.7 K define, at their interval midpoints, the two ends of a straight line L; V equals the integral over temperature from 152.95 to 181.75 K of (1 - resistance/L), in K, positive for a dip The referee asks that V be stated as 1.32 K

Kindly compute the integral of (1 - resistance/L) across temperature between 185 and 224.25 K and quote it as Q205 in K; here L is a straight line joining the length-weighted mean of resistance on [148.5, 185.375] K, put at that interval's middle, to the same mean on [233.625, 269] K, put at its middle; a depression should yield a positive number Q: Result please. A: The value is 3.6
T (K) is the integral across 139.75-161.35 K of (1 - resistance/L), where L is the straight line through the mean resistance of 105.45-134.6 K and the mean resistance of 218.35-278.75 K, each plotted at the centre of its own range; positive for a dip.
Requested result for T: 3.9 K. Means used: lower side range 4.09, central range 3.22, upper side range 3.46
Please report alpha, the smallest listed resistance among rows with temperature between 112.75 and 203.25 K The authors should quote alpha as 2.99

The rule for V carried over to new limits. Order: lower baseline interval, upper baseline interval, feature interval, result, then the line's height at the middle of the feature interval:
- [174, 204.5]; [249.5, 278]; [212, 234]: 6.0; 3.79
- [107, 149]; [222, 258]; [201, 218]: 2.3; 3.4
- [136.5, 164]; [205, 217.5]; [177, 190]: -3.4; 3.01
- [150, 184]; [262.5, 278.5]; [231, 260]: 3.8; 3.9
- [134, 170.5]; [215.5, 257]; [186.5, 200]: -2.1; 3.22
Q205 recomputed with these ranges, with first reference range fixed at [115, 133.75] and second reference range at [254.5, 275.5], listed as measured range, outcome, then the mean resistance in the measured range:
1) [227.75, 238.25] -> 2.3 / 3.11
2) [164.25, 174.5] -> 1.1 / 3.64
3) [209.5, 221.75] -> 4.2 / 2.62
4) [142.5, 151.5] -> 1.6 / 3.35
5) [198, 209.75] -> 2.1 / 3.3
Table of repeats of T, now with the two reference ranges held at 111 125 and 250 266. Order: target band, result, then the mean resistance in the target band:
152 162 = 2.47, 3.07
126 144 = 2.18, 3.64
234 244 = 1.70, 3.19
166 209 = 3.80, 3.64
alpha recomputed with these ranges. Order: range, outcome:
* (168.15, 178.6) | 3.69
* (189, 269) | 2.52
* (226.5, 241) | 3.03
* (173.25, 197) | 3.73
